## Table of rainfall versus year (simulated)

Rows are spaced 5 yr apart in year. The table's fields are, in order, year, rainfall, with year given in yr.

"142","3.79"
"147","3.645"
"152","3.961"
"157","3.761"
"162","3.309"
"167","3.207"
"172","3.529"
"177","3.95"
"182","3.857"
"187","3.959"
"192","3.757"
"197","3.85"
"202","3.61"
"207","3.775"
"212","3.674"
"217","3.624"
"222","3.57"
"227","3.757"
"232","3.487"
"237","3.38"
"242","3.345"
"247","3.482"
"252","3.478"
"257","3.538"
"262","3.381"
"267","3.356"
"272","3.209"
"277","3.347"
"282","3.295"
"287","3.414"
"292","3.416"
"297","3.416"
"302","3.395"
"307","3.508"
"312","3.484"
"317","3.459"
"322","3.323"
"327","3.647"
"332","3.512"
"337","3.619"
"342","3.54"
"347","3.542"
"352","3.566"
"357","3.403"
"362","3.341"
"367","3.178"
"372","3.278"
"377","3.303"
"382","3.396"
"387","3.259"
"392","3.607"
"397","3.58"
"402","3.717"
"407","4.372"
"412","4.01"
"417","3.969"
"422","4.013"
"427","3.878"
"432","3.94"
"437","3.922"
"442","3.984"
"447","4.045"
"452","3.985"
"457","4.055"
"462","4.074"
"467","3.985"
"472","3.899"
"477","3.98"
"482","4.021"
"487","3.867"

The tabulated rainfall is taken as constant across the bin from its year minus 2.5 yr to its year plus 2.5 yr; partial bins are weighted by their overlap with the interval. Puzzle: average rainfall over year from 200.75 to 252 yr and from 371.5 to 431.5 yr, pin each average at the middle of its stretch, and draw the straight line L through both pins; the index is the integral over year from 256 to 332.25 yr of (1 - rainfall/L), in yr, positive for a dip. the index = 4.5 yr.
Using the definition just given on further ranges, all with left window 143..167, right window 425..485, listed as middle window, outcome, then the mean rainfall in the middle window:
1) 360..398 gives 5.2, 3.36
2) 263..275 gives 1.5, 3.3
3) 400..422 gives -0.5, 4.02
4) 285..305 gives 2.0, 3.41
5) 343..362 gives 1.8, 3.49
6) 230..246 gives 1.4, 3.41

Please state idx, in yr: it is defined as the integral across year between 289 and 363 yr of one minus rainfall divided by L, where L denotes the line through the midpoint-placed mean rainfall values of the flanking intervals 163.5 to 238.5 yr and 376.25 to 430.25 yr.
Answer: 4.8 yr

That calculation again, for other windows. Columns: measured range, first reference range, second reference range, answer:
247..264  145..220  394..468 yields 1.4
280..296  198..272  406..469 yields 1.2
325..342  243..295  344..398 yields -0.9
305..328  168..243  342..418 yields 0.8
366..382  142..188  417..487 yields 2.5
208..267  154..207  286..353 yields 1.4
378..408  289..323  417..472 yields 1.4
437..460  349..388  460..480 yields -1.0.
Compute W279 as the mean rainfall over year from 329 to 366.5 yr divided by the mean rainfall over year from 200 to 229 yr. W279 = 0.95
